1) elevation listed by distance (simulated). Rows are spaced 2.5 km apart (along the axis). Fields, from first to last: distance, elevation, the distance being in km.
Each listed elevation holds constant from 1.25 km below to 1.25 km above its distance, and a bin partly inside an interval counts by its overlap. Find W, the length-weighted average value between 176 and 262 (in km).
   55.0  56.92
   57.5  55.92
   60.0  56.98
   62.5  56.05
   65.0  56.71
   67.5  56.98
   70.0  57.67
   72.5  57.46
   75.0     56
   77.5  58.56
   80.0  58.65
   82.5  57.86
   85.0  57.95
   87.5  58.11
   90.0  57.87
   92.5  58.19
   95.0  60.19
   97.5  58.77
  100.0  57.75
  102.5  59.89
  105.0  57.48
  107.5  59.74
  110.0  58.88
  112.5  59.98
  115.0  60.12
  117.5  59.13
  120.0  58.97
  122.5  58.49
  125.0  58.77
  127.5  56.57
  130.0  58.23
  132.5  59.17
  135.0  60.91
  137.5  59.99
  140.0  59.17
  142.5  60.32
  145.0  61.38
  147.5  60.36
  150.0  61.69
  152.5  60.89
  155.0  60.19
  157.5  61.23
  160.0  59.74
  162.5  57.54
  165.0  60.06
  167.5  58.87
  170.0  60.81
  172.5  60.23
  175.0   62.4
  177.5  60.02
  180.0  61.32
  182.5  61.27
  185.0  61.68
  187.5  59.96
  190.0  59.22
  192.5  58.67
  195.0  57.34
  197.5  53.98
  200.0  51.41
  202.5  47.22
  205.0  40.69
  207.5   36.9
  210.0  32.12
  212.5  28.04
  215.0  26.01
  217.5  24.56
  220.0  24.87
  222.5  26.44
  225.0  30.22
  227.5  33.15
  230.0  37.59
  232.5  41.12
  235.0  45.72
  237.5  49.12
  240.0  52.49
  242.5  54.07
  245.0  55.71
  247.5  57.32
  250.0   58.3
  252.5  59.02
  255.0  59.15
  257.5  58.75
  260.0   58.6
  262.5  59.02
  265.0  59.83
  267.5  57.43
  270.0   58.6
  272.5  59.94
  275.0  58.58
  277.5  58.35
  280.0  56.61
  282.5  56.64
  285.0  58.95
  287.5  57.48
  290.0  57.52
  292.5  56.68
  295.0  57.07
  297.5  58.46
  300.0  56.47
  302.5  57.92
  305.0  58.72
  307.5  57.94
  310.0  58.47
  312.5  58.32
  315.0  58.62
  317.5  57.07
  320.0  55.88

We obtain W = 47.8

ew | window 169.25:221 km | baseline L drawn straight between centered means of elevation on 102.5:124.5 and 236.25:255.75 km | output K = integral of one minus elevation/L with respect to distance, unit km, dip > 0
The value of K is 7.3 km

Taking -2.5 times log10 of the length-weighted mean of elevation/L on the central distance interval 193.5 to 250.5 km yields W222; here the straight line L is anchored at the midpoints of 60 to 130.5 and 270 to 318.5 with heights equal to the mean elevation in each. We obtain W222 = 0.36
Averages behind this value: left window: 58.2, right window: 57.9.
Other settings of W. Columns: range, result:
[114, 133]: 58.6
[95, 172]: 59.5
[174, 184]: 61.2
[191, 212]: 46.7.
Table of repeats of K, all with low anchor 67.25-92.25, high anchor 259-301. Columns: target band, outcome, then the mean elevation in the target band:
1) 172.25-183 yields -0.6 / 61.1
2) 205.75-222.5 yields 8.4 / 28.9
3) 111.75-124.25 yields -0.3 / 59.3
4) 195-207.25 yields 2.0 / 48.3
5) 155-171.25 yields -0.5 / 59.7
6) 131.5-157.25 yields -1.2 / 60.5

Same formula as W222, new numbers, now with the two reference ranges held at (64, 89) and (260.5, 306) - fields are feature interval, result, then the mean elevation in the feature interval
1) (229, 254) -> 0.13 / 51.3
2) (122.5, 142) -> -0.02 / 59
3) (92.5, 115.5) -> -0.03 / 59.1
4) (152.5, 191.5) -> -0.05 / 60.3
